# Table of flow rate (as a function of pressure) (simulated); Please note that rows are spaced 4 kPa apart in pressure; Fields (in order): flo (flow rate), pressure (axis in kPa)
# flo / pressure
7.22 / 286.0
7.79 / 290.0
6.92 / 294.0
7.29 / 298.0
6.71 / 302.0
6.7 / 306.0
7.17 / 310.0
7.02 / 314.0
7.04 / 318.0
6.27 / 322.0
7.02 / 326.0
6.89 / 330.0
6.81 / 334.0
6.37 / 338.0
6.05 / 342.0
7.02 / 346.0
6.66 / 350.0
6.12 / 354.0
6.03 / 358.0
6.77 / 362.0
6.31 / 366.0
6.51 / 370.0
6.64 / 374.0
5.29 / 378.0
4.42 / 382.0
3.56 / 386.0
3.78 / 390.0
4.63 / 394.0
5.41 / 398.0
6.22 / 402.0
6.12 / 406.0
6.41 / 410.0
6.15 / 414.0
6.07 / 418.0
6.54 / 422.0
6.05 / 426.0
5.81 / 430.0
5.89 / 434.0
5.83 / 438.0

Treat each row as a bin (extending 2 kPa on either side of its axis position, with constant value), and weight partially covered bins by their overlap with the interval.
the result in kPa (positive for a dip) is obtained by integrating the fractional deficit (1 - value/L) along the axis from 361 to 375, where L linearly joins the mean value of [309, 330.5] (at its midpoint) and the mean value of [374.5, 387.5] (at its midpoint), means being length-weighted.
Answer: -3.70 kPa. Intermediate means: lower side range 6.89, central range 6.54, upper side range 4.71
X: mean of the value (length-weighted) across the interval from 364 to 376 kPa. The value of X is 6.49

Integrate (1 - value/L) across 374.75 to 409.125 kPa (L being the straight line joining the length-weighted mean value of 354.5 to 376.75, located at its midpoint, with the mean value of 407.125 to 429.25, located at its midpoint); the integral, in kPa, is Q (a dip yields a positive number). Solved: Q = 6.9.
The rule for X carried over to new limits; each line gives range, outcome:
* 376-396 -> 4.34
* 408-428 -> 6.24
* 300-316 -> 6.9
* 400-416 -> 6.22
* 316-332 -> 6.8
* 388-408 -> 5.23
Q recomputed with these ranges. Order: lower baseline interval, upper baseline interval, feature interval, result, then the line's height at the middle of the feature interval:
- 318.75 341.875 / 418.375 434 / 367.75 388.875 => 3.8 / 6.37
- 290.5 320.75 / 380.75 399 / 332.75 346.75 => -1.4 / 5.91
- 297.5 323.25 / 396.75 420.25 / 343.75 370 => 0.1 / 6.51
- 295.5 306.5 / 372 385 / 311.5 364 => -4.1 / 6.16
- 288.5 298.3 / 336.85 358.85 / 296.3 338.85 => 0.3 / 6.91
